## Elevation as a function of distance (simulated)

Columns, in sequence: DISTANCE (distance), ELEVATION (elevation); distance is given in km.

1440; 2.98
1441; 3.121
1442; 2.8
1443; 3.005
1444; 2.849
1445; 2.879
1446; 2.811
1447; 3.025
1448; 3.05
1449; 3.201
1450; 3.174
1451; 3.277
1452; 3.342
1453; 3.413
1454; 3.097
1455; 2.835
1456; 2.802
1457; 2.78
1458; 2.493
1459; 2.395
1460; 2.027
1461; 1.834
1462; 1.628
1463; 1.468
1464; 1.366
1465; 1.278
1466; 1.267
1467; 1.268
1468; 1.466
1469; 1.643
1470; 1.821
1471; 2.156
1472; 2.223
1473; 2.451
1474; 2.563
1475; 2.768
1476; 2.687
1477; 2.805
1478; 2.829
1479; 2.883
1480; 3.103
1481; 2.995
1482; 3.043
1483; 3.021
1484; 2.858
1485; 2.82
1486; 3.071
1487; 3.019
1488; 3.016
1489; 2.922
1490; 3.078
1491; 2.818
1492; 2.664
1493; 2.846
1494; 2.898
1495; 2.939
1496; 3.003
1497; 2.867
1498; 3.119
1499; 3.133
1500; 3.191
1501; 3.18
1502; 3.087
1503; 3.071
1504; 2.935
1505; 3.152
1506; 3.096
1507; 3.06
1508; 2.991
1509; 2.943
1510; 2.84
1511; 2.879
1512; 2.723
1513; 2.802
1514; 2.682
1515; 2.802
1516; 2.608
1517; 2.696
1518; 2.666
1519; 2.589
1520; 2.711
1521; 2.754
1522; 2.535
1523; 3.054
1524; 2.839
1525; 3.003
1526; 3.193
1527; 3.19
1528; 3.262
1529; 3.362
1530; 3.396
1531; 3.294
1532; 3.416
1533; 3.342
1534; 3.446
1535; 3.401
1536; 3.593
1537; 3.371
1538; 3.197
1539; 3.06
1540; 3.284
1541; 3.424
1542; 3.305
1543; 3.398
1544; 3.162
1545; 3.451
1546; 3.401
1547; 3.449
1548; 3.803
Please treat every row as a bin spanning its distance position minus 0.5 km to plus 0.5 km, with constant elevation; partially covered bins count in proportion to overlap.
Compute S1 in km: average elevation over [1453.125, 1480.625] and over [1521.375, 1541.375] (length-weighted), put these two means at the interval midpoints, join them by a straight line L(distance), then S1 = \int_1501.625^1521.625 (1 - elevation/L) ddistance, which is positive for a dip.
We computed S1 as 0.5 km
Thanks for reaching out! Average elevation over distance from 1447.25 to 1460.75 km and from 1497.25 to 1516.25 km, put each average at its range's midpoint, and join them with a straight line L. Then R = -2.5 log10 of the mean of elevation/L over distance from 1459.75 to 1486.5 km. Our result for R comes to 0.27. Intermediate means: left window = 2.9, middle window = 2.27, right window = 2.97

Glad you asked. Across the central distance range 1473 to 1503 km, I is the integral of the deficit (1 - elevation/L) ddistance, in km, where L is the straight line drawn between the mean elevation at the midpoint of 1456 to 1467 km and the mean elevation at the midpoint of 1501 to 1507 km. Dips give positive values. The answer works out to -3.7 km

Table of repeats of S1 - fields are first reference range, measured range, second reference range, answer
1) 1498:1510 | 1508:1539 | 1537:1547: 1.7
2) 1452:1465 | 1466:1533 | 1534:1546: 0.5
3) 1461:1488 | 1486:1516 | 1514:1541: -2.8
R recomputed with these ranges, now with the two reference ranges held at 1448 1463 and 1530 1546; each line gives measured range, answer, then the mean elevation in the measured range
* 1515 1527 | 0.15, 2.8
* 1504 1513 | 0.06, 2.95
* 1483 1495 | 0.02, 2.92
